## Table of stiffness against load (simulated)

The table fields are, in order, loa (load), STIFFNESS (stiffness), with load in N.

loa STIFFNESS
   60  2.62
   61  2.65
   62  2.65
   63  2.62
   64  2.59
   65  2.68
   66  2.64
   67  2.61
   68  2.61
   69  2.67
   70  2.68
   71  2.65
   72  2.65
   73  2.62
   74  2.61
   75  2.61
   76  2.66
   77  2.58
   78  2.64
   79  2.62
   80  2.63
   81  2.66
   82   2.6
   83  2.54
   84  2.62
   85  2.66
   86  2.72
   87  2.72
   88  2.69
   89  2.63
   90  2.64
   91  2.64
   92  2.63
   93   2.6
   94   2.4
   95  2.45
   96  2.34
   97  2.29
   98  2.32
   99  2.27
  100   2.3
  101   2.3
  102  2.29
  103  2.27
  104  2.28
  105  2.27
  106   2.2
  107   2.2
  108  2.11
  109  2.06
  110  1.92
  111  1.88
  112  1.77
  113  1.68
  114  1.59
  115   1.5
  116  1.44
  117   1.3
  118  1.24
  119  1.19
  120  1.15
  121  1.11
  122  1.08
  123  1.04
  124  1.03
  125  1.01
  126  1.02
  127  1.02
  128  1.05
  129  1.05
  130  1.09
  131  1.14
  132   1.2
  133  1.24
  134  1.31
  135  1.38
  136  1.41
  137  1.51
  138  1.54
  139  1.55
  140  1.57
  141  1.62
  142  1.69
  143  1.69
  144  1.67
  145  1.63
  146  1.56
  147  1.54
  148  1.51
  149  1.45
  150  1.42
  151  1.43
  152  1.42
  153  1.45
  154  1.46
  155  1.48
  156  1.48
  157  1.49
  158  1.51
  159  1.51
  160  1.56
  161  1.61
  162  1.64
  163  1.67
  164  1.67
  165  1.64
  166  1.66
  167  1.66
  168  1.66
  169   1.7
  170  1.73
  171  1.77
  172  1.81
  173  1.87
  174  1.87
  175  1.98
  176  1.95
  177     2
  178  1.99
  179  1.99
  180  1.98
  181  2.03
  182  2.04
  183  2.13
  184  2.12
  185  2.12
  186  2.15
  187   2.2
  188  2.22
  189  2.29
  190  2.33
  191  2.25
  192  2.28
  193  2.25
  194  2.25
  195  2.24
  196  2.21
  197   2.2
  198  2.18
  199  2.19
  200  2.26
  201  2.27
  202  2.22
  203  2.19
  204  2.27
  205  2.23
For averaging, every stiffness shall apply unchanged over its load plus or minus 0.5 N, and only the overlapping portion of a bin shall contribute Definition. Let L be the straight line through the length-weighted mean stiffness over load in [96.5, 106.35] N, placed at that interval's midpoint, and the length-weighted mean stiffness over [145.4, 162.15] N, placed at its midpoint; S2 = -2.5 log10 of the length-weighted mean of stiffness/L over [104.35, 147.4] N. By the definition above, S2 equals 0.281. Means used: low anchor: 2.28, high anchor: 1.5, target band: 1.47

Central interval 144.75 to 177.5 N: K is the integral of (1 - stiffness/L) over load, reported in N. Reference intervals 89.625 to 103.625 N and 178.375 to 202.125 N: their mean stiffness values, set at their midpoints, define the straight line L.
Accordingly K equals 9.0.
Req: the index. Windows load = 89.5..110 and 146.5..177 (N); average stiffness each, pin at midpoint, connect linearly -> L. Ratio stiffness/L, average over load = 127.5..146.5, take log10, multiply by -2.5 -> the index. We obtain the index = 0.32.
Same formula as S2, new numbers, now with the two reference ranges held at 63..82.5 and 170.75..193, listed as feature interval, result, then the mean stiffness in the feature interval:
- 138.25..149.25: 0.38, 1.59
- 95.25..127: 0.36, 1.75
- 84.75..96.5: -0.02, 2.59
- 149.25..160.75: 0.44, 1.48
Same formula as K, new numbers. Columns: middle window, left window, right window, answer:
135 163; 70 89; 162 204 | 8.7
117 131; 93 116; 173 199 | 6.8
